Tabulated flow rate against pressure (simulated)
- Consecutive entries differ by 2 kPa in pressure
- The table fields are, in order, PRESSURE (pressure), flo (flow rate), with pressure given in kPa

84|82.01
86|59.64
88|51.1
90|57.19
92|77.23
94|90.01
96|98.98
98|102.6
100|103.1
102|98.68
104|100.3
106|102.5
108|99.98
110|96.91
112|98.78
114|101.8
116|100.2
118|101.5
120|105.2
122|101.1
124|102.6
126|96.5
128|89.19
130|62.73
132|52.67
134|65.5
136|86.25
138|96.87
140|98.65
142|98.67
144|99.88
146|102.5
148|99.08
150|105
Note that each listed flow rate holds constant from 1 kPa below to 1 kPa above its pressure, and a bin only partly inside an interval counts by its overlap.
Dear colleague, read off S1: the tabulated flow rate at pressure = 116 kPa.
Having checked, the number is 100.2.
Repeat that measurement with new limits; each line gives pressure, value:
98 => 102.6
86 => 59.64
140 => 98.65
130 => 62.73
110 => 96.91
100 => 103.1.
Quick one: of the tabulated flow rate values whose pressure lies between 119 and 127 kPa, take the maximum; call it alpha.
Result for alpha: 105.2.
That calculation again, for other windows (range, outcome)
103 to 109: 102.5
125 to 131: 96.5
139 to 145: 99.88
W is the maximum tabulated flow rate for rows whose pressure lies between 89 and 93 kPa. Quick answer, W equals 77.23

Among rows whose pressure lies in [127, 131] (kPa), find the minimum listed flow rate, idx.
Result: 62.73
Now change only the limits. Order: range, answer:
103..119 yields 96.91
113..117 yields 100.2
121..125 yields 101.1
